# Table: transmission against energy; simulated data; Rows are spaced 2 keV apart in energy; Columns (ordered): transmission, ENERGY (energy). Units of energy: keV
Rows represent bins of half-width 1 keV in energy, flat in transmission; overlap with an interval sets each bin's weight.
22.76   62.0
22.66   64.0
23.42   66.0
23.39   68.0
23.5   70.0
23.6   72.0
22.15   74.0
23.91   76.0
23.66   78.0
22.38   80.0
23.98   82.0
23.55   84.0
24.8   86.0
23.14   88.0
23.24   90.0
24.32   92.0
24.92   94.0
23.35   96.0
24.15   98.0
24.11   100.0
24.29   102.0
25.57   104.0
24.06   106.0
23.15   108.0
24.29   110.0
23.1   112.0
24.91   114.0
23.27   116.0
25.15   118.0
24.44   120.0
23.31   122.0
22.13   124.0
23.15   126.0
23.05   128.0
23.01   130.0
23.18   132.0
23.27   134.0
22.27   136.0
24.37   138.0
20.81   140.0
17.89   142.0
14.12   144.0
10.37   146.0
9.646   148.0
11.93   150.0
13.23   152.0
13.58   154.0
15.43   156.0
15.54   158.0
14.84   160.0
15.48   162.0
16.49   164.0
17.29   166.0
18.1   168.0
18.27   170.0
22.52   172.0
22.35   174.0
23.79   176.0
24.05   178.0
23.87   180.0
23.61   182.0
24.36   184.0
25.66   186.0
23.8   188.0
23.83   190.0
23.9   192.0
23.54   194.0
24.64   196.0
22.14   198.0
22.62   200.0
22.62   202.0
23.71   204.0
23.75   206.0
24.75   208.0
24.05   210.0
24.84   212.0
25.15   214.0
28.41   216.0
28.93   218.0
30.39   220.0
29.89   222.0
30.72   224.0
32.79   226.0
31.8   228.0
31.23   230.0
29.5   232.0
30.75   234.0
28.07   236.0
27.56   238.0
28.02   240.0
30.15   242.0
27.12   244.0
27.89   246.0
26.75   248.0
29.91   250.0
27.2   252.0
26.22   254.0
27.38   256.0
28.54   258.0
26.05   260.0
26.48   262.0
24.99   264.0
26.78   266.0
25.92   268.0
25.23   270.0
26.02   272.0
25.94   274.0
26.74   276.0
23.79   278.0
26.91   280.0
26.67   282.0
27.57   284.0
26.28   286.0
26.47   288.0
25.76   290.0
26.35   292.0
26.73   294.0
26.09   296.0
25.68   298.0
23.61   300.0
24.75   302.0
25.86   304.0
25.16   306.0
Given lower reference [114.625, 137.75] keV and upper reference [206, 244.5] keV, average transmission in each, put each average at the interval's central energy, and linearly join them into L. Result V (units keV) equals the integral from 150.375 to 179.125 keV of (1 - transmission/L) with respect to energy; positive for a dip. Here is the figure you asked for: 8.6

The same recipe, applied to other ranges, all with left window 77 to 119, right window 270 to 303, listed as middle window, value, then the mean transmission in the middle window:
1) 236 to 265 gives -2.17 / 27.5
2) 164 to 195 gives 3.03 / 22.4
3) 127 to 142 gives 1.13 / 22.5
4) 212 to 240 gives -4.53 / 29.4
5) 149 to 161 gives 5.12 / 14.1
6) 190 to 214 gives 1.25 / 23.8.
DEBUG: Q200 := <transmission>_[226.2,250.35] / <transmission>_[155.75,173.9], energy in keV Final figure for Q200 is 1.67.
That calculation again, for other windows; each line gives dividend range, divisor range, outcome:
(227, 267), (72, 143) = 1.20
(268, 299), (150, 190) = 1.34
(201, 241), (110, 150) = 1.33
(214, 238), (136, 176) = 1.78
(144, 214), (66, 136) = 0.86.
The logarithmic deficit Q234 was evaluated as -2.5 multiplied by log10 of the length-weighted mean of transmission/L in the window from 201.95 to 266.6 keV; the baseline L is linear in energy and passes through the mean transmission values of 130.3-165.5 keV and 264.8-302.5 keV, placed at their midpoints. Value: -0.22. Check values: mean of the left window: 16.8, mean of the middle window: 27.7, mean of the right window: 26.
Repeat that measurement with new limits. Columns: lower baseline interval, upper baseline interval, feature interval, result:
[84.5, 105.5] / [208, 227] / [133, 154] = 0.47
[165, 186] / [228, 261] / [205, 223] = -0.05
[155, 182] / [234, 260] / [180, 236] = -0.12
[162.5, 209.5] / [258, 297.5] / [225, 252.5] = -0.19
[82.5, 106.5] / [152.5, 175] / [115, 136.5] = -0.11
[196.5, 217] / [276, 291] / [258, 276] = -0.01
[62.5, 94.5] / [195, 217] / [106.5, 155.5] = 0.17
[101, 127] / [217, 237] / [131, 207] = 0.33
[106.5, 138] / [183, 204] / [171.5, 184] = 0.01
